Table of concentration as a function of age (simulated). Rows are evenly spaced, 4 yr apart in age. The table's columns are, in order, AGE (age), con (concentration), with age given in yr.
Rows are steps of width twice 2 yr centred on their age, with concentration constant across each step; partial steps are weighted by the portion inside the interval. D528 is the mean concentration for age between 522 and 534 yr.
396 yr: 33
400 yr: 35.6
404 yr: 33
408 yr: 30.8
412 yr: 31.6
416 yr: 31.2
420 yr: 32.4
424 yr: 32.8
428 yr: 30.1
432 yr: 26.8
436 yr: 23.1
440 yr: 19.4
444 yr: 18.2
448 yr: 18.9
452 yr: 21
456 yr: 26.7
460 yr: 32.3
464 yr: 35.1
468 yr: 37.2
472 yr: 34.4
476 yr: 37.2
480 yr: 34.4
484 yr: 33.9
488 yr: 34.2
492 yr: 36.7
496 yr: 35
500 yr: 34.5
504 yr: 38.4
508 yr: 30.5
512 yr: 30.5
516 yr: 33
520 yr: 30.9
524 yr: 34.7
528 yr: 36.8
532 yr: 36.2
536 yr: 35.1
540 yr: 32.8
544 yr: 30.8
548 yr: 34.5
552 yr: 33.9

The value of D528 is 35.9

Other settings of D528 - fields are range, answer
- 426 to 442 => 24.9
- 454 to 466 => 31.4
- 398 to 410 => 33.1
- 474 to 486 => 35.2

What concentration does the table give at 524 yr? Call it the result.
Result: 34.7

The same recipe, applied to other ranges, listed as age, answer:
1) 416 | 31.2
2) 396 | 33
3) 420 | 32.4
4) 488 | 34.2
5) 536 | 35.1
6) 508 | 30.5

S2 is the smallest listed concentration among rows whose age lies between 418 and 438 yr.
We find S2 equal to 23.1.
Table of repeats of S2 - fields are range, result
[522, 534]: 34.7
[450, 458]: 21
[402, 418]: 30.8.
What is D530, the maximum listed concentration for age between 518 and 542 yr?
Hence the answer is 36.8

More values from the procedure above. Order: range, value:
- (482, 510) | 38.4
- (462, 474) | 37.2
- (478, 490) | 34.4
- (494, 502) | 35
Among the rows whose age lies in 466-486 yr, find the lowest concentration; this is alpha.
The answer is 33.9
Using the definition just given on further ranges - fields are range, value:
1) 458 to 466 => 32.3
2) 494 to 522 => 30.5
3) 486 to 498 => 34.2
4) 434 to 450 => 18.2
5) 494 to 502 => 34.5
